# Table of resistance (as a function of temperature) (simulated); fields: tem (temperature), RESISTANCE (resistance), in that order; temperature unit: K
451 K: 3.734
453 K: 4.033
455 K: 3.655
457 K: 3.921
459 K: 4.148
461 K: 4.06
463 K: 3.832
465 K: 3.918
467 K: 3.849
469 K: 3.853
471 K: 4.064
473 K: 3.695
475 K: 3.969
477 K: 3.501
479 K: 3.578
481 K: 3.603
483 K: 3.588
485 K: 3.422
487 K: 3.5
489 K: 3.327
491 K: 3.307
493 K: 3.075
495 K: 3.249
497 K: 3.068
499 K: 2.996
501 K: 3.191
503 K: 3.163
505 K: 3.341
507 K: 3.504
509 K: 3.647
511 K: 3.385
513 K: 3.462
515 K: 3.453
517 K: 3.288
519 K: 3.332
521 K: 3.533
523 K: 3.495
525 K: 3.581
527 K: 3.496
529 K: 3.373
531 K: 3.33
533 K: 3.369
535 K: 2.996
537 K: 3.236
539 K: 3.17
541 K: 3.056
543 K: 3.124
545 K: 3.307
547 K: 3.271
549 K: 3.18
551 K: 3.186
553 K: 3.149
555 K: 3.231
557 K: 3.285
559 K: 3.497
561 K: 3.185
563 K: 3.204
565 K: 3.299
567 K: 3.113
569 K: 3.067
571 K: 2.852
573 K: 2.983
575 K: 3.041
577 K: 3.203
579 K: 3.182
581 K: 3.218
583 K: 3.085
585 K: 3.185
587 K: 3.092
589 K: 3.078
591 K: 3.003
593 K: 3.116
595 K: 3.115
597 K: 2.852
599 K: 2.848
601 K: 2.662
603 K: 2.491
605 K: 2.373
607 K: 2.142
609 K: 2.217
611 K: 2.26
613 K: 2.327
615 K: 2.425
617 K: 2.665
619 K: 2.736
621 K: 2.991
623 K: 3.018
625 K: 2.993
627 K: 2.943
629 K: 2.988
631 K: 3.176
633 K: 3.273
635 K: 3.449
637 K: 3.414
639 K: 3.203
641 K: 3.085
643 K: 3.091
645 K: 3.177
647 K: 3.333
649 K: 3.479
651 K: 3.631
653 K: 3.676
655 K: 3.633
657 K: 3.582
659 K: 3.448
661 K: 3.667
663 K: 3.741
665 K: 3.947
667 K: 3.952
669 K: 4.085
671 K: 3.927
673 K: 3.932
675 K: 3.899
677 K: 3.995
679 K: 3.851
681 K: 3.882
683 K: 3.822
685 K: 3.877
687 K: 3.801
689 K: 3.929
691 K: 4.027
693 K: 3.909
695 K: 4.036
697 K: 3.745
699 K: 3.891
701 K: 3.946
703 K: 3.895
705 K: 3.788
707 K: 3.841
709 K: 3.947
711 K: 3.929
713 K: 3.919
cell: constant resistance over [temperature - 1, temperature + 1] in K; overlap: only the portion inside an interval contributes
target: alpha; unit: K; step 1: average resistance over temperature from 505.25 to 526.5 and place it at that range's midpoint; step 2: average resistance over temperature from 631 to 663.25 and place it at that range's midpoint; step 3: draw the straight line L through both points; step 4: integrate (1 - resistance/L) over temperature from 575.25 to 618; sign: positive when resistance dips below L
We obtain 8.0 K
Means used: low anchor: 3.46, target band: 2.79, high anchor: 3.42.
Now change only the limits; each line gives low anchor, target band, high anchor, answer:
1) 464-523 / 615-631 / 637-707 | 3.4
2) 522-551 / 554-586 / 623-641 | 0.8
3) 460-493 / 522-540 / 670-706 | 1.9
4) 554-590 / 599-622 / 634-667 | 5.7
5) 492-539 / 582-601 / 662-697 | 3.0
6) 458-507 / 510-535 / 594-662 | 0.0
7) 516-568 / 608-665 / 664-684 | 9.3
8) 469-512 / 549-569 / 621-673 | 1.3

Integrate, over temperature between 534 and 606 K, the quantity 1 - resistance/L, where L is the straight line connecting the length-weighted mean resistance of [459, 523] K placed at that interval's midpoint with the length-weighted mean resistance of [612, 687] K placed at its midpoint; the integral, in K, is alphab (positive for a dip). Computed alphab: 8.0 K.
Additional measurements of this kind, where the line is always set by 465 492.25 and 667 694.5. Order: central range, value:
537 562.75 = 3.58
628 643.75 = 2.64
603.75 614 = 4.16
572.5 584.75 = 2.11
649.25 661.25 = 0.90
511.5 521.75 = 0.79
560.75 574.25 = 2.40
